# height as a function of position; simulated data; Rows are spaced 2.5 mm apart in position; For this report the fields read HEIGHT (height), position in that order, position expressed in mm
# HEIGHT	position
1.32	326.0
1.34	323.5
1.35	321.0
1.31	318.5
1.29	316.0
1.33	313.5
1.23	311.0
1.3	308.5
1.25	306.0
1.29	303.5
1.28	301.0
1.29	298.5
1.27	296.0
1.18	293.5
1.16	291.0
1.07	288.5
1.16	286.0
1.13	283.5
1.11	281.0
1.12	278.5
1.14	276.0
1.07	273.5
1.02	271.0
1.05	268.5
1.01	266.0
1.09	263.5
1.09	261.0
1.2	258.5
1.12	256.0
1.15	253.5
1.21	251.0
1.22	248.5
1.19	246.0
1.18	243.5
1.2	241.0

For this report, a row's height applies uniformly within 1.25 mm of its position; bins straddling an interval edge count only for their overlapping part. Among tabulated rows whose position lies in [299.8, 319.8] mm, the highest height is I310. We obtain 1.33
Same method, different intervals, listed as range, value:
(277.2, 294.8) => 1.18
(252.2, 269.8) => 1.2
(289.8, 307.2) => 1.29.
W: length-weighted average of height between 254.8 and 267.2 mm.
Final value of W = 1.1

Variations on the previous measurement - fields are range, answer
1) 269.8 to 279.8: 1.09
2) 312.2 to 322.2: 1.32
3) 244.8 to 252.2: 1.21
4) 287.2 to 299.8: 1.19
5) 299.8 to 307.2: 1.27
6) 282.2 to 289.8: 1.12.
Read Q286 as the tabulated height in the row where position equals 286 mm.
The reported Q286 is 1.16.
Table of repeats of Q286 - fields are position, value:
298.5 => 1.29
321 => 1.35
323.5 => 1.34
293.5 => 1.18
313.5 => 1.33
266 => 1.01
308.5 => 1.3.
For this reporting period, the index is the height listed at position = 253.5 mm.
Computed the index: 1.15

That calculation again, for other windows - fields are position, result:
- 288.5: 1.07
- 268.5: 1.05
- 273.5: 1.07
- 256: 1.12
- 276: 1.14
